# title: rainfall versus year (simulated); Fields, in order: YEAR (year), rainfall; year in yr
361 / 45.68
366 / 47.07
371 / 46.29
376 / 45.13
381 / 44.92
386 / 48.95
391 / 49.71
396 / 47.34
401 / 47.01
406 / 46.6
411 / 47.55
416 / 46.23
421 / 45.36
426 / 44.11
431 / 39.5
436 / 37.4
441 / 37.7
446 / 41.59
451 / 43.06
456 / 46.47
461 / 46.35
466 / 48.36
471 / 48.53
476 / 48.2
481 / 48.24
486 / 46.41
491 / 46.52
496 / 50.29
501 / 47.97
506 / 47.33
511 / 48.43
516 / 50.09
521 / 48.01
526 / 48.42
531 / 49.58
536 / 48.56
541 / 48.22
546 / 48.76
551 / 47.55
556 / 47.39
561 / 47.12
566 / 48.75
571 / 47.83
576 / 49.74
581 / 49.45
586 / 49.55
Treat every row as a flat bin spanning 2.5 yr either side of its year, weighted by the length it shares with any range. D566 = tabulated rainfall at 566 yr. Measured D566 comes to 48.75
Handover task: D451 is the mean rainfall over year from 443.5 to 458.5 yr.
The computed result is 43.7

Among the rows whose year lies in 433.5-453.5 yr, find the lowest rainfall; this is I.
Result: 37.4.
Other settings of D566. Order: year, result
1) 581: 49.45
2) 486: 46.41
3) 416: 46.23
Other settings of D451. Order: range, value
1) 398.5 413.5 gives 47.1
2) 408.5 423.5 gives 46.4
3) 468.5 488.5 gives 47.8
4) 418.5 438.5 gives 41.6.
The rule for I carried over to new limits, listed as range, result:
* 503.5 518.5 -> 47.33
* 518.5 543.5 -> 48.01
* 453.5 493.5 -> 46.35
